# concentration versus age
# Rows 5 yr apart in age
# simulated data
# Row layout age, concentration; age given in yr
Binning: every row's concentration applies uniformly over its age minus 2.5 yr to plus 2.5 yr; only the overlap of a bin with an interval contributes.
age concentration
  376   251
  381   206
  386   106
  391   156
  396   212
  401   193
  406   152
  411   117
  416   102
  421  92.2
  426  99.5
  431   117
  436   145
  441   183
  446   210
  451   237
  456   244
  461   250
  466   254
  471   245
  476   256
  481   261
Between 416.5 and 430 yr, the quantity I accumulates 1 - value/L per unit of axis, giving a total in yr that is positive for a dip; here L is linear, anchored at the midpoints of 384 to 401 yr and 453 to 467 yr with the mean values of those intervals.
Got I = 6.90 yr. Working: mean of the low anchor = 165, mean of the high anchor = 248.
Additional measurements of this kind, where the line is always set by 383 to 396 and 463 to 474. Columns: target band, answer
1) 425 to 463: 5.7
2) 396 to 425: 6.0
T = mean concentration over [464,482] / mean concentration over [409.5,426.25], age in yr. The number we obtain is 2.5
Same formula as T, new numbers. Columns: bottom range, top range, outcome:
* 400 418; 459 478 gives 1.82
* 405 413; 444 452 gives 1.68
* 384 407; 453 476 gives 1.50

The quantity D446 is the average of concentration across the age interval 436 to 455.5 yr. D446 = 205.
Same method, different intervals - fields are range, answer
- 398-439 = 129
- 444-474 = 241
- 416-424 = 95.7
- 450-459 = 242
